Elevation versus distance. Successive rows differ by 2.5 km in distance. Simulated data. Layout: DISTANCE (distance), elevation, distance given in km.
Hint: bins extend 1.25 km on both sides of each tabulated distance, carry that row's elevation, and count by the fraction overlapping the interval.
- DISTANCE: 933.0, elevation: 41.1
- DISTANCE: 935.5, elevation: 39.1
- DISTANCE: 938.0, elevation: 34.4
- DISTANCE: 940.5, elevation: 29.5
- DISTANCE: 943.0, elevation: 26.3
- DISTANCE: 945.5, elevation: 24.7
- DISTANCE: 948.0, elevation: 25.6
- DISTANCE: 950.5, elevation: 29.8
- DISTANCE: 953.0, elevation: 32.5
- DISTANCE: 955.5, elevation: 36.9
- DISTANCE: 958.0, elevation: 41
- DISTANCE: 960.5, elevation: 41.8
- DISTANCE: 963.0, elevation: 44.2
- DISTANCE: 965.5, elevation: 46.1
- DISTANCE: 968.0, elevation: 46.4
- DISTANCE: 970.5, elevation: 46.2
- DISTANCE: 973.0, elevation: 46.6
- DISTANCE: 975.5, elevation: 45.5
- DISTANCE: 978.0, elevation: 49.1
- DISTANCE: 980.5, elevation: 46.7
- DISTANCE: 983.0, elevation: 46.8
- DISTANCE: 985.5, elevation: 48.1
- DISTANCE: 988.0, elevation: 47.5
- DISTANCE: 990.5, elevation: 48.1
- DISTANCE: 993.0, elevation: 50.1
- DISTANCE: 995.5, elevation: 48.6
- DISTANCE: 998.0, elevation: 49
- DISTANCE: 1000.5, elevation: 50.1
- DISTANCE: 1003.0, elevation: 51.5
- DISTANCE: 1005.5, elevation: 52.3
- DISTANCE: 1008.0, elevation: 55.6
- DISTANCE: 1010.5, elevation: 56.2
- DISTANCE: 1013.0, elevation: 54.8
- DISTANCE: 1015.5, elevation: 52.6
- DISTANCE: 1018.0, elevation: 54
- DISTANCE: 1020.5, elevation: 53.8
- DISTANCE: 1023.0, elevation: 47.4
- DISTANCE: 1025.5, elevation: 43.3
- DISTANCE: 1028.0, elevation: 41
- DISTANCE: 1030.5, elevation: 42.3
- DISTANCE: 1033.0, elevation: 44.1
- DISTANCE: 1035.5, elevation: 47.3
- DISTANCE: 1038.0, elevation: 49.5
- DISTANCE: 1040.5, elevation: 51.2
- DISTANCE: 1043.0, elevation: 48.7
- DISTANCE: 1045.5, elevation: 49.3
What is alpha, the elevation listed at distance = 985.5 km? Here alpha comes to 48.1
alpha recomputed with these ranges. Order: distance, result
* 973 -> 46.6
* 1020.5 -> 53.8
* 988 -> 47.5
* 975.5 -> 45.5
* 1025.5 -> 43.3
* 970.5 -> 46.2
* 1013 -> 54.8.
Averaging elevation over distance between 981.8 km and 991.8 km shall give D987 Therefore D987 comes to 47.6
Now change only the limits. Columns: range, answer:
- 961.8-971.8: 45.7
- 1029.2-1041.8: 46.9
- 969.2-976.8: 46.1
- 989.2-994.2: 49.1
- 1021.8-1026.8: 45.3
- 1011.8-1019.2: 53.8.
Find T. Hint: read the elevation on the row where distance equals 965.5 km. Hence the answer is 46.1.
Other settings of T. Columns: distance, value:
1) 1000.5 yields 50.1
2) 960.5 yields 41.8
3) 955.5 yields 36.9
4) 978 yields 49.1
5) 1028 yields 41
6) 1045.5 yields 49.3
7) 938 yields 34.4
